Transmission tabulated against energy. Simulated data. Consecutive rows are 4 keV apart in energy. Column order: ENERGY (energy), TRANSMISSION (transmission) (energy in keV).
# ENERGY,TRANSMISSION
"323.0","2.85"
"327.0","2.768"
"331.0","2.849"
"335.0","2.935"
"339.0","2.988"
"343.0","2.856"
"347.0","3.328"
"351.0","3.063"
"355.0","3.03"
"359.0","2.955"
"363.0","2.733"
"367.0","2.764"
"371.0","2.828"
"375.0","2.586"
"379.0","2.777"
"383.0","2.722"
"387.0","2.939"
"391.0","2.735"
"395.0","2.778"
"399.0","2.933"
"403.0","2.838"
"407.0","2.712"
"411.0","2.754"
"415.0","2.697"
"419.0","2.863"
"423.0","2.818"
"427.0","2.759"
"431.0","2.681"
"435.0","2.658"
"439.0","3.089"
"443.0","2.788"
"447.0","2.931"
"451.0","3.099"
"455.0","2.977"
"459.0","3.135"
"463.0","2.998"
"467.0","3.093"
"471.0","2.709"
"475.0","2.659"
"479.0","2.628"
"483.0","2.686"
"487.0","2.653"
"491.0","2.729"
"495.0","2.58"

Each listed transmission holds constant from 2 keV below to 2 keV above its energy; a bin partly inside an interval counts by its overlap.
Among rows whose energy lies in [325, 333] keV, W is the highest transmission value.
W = 2.849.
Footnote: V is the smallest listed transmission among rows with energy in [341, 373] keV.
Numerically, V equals 2.733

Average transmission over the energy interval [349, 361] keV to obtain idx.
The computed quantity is 3.02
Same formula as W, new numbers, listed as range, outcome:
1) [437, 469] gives 3.135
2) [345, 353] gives 3.328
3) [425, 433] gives 2.759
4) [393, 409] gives 2.933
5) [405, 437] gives 2.863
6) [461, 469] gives 3.093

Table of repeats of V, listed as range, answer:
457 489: 2.628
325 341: 2.768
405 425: 2.697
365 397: 2.586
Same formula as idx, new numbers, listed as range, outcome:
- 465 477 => 2.82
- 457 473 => 2.98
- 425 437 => 2.7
